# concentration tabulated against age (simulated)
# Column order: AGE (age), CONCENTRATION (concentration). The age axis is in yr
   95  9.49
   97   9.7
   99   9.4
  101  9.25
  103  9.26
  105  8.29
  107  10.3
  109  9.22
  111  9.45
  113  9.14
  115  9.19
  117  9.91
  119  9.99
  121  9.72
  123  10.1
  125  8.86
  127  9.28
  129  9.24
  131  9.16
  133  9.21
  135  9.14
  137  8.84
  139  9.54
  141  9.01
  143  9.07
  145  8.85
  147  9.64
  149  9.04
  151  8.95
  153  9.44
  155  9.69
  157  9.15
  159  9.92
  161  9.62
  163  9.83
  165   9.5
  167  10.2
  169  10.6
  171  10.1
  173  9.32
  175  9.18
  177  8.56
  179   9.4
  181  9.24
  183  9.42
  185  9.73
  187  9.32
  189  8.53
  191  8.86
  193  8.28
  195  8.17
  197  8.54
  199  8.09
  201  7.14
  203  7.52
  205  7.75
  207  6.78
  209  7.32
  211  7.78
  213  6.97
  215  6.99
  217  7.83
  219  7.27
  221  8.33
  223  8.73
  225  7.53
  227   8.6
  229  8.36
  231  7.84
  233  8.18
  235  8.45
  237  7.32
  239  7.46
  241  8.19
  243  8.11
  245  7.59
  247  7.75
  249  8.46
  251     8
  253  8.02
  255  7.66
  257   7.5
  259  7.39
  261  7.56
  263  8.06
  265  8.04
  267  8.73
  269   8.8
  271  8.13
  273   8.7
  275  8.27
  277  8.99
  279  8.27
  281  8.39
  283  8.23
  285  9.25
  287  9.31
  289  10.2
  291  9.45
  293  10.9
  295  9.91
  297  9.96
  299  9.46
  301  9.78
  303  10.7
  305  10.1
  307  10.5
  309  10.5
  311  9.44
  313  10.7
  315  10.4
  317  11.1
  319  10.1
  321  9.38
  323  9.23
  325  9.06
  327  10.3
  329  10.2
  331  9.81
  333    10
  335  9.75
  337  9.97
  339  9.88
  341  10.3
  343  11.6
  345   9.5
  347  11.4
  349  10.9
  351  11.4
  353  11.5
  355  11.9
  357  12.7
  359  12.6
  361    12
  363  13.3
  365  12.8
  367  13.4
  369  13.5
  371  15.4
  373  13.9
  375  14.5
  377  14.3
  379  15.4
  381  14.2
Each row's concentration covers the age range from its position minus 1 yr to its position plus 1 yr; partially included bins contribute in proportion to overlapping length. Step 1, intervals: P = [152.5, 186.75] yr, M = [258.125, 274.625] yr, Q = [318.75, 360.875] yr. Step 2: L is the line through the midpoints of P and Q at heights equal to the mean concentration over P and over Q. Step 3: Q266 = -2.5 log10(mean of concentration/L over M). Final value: 0.23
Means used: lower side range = 9.58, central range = 8.19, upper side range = 10.6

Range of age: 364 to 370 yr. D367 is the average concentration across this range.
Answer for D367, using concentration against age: 13.2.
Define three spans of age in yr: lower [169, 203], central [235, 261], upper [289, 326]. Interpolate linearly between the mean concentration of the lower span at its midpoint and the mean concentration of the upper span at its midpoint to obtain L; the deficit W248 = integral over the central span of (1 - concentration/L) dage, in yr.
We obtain 4.6 yr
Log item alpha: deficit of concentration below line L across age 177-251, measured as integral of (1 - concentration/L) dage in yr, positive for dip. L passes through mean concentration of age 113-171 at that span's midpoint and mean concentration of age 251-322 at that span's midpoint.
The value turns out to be 9.6 yr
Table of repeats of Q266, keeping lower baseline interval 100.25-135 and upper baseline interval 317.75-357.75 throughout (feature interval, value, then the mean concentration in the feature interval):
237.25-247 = 0.27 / 7.79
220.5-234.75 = 0.20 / 8.23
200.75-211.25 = 0.31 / 7.37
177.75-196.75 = 0.09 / 8.97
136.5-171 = 0.01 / 9.49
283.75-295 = 0.04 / 9.79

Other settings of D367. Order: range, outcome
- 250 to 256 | 7.89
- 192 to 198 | 8.33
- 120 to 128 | 9.49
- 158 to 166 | 9.72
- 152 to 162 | 9.56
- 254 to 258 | 7.58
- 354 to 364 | 12.5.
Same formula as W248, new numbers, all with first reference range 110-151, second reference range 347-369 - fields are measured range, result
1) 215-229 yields 3.3 yr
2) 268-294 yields 5.3 yr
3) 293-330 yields 5.1 yr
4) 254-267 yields 3.8 yr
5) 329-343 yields 2.2 yr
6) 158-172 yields -0.3 yr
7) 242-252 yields 2.6 yr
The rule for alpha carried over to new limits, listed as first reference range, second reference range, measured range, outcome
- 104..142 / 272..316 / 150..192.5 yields -0.1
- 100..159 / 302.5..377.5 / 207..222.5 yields 4.0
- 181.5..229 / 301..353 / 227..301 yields 5.3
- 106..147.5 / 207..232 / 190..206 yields 0.2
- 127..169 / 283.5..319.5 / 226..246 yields 3.6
